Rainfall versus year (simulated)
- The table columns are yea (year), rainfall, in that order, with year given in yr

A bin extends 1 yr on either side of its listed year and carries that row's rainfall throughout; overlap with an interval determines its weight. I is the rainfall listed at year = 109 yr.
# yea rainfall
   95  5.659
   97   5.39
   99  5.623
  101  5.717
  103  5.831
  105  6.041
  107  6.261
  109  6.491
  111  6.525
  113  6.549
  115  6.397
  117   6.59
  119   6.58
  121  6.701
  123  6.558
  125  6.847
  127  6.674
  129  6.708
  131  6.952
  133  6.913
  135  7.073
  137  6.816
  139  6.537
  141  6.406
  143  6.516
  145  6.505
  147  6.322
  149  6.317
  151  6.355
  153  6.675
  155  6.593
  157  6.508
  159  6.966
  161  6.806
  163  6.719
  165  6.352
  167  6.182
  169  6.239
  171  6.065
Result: 6.491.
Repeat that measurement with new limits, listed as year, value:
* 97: 5.39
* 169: 6.239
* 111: 6.525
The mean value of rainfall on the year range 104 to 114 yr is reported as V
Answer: 6.37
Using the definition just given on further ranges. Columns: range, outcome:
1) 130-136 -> 6.98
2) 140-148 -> 6.44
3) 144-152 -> 6.37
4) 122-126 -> 6.7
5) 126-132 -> 6.78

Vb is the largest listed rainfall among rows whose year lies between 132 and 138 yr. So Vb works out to 7.073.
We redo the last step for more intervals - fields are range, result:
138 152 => 6.537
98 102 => 5.717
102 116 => 6.549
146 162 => 6.966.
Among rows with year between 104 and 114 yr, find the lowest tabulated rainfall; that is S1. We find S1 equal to 6.041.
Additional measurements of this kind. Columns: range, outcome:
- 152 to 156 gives 6.593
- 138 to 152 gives 6.317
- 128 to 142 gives 6.406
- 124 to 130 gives 6.674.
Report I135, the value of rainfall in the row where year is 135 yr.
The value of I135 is 7.073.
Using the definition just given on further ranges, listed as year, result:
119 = 6.58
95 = 5.659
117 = 6.59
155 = 6.593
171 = 6.065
